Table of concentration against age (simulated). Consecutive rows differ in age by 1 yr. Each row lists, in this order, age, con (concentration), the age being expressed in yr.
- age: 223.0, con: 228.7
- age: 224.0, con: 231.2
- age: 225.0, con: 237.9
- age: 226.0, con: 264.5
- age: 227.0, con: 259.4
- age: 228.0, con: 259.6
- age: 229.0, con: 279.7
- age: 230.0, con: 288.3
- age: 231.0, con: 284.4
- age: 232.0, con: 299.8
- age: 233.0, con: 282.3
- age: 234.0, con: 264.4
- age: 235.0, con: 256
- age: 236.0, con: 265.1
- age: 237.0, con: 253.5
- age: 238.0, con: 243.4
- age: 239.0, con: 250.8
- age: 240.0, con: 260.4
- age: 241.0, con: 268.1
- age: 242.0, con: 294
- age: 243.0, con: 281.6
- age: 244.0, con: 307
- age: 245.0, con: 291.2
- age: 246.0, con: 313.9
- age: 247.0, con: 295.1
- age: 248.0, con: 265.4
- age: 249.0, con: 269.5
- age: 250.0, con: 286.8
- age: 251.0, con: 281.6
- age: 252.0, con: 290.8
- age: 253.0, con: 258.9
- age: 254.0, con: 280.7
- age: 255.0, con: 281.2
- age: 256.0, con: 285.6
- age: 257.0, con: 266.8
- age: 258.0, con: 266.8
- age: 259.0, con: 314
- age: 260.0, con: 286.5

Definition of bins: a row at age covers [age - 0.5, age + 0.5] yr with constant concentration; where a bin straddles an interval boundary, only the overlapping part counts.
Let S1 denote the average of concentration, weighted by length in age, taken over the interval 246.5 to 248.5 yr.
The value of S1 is 280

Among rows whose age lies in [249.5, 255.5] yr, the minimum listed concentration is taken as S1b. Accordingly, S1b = 258.9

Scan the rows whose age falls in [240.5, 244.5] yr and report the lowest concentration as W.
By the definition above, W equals 268.1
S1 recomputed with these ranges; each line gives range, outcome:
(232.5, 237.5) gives 264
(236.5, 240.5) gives 252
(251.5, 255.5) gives 278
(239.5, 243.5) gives 276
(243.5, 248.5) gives 295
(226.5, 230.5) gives 272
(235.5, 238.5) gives 254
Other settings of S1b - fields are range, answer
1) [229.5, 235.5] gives 256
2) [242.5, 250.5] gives 265.4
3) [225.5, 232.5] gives 259.4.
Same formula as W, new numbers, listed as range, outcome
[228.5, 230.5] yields 279.7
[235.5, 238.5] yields 243.4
